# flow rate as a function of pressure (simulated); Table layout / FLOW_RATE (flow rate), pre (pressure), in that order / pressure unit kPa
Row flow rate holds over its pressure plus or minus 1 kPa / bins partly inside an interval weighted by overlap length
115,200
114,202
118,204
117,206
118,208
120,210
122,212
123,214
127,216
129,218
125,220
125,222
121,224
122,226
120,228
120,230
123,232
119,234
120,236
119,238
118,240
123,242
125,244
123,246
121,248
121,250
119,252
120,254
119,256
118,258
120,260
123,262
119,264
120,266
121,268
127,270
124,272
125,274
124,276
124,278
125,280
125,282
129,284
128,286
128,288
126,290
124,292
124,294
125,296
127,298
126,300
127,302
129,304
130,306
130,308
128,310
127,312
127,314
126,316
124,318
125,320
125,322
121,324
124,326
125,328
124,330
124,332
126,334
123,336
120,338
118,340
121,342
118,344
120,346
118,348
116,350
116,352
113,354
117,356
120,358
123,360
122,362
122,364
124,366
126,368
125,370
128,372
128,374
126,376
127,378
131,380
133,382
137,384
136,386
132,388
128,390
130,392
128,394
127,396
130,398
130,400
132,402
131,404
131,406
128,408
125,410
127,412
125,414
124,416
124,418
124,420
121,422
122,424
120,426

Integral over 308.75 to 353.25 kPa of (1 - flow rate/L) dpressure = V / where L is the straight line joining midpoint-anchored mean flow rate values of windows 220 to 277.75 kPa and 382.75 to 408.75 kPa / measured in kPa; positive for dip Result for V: 1.5 kPa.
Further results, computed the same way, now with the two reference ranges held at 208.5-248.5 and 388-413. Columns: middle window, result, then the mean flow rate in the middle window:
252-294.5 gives 0.22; 123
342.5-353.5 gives 0.82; 118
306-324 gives -0.11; 126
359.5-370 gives 0.33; 124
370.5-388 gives -0.34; 131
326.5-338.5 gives 0.24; 124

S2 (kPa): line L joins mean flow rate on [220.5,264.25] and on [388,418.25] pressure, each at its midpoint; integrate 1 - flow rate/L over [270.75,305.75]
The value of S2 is -0.8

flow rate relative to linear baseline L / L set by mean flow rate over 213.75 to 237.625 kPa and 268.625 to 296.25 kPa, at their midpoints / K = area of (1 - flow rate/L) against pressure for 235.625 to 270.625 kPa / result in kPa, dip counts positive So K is 0.91 kPa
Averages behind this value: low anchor 123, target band 121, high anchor 126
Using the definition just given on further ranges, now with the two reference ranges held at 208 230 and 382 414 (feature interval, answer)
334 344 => 0.5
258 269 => 0.4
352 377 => 1.2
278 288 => -0.1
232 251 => 0.4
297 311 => -0.2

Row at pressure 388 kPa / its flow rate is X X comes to 132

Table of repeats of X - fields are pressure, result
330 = 124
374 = 128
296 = 125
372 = 128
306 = 130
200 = 115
